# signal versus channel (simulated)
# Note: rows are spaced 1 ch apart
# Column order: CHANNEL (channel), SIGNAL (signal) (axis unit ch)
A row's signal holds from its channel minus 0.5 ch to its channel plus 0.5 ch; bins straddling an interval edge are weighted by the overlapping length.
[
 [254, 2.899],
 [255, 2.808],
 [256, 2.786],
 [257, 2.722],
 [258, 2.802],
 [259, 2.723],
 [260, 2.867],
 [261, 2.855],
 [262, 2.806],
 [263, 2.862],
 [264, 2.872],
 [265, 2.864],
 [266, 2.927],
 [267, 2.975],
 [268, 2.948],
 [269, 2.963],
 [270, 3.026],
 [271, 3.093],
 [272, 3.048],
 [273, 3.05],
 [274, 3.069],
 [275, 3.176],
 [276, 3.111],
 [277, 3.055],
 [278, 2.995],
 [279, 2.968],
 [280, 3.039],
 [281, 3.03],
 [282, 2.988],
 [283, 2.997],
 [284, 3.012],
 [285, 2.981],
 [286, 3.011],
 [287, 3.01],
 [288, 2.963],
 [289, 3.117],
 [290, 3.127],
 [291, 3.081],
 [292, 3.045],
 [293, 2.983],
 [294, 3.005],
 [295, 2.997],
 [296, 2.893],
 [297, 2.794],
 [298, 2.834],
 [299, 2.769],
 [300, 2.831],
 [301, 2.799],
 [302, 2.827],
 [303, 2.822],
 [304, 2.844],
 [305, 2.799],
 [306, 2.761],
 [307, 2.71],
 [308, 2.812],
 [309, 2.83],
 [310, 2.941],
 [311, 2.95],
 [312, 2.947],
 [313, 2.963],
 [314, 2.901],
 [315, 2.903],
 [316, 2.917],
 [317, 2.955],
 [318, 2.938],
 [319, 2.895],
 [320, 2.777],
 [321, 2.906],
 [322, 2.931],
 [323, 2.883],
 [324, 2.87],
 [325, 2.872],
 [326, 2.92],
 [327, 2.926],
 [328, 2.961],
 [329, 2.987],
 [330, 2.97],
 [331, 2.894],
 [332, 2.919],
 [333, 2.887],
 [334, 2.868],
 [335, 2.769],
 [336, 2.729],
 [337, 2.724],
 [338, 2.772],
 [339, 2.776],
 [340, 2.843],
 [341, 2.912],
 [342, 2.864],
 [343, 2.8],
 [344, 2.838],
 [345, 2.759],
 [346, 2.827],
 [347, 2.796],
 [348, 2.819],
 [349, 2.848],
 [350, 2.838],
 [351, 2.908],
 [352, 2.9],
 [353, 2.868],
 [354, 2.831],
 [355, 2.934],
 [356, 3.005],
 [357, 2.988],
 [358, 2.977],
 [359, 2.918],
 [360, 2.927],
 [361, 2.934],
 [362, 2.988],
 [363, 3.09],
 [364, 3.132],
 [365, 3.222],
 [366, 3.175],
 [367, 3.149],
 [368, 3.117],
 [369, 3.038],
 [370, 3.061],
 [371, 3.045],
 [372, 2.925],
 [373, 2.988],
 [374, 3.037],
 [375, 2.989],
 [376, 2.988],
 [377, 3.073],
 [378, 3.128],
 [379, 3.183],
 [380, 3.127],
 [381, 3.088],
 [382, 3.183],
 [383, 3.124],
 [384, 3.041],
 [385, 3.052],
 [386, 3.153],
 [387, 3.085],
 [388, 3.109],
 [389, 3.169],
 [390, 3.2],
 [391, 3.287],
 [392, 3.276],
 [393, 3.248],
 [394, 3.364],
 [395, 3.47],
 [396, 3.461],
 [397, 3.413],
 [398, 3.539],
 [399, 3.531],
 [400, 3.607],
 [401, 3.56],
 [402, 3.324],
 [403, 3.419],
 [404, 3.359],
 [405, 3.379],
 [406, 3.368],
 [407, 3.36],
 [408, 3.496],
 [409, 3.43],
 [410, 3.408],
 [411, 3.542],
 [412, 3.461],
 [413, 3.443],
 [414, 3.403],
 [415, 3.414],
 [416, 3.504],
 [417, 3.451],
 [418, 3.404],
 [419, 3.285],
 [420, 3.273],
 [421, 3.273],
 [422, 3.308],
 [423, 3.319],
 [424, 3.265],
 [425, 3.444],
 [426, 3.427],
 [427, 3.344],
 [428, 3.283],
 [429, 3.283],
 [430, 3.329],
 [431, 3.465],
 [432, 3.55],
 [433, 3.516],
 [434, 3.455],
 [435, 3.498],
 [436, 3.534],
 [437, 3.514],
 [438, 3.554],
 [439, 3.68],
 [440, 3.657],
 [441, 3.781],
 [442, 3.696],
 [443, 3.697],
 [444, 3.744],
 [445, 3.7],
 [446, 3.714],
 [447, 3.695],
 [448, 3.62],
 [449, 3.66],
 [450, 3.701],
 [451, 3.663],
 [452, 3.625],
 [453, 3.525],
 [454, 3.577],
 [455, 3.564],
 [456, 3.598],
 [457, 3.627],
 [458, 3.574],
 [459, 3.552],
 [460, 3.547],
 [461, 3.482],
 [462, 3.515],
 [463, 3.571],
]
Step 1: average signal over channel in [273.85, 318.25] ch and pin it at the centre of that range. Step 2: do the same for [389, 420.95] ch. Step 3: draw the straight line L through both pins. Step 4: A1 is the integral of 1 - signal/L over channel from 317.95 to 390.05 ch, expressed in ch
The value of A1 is 5.17 ch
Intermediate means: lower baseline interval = 2.94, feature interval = 2.96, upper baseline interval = 3.4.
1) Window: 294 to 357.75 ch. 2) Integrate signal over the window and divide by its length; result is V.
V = 2.87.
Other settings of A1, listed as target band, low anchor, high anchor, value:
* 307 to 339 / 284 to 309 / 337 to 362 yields 0.1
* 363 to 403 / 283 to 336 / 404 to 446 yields 0.8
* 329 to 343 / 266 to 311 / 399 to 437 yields 1.3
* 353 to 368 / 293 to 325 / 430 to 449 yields 0.7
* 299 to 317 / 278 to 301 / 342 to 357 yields 0.5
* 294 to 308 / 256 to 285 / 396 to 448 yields 1.1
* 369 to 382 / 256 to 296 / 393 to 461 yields 1.0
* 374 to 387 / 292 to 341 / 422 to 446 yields 0.5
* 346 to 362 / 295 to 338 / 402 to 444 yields 0.9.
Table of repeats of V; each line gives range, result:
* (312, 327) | 2.9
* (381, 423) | 3.34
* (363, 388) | 3.09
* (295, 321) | 2.86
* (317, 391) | 2.96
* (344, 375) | 2.97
